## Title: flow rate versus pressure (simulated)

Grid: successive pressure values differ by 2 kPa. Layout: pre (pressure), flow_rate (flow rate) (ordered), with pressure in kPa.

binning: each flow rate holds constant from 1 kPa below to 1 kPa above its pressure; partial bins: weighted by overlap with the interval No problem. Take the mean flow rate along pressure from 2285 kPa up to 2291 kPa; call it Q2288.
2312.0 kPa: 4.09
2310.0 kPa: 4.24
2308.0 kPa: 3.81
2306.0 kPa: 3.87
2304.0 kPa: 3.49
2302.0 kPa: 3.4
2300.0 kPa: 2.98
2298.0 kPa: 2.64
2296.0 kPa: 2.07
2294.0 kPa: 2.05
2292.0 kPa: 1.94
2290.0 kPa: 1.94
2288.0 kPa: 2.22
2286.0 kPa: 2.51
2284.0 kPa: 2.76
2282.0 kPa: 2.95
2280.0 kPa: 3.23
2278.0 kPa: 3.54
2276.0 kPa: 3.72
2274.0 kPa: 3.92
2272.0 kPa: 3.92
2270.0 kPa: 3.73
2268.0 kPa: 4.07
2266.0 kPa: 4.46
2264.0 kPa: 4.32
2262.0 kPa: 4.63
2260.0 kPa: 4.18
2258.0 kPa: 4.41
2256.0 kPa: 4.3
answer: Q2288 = 2.22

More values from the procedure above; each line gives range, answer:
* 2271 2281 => 3.67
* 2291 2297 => 2.02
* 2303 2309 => 3.72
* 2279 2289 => 2.73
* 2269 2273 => 3.83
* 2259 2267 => 4.4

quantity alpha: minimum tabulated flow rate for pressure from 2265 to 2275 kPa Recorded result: 3.73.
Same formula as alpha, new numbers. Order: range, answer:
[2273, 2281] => 3.23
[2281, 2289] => 2.22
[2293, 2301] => 2.05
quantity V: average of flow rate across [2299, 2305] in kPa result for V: 3.29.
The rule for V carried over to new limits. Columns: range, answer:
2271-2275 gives 3.92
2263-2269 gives 4.28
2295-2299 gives 2.35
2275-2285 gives 3.24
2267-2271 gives 3.9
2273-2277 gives 3.82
